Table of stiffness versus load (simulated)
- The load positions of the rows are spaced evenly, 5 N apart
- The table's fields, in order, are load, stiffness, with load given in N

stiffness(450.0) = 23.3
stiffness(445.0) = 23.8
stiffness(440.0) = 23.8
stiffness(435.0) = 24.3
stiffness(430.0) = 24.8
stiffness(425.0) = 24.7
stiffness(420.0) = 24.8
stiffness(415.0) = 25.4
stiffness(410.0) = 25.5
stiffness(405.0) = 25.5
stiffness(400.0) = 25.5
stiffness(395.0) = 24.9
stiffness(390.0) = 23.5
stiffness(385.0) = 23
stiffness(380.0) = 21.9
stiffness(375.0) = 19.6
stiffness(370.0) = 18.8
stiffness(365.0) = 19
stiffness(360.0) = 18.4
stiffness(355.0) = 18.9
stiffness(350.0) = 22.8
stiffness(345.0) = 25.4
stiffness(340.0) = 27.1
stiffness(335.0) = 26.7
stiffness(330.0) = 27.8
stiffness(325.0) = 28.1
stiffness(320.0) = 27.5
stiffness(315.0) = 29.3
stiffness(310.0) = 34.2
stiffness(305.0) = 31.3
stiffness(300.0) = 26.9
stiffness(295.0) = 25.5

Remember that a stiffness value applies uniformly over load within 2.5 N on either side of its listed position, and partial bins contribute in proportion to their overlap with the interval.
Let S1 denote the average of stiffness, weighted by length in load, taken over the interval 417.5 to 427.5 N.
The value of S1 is 24.8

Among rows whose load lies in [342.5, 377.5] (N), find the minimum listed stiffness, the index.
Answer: 18.4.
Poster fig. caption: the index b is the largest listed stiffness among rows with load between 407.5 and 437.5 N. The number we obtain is 25.5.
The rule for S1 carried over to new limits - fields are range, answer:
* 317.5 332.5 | 27.8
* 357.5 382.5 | 19.5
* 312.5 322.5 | 28.4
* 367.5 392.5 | 21.4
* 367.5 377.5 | 19.2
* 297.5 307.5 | 29.1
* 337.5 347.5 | 26.2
